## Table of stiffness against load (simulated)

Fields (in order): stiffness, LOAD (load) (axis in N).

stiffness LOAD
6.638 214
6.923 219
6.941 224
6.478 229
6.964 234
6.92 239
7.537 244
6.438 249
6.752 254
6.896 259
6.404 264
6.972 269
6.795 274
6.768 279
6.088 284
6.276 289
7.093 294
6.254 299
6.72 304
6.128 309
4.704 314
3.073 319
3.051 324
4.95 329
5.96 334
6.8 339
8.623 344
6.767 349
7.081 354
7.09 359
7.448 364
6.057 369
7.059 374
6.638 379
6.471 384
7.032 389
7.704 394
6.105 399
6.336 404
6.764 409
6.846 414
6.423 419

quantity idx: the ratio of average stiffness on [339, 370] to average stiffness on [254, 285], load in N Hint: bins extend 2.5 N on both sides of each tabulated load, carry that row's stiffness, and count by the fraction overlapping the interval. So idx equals 1.1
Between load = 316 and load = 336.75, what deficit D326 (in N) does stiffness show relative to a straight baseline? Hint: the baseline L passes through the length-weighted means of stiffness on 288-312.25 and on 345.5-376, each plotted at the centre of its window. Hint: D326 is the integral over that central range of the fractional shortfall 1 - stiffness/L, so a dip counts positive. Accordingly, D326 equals 7.41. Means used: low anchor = 6.45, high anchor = 6.97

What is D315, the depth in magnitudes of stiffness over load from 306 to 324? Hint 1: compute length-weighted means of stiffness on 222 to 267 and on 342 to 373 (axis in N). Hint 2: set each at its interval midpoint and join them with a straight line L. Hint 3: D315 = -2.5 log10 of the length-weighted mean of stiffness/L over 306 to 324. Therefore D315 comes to 0.489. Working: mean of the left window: 6.81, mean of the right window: 7.15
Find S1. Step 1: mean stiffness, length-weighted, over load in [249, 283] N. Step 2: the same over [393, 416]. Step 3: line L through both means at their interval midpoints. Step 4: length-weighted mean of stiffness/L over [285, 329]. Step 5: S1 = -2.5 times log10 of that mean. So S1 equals 0.233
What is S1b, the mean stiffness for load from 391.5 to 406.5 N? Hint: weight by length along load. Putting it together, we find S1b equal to 6.71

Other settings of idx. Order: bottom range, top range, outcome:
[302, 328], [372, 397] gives 1.48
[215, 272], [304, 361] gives 0.86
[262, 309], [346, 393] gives 1.05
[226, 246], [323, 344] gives 0.83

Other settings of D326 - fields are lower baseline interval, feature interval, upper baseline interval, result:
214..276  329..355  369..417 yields -0.3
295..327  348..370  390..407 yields -3.5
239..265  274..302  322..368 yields 0.7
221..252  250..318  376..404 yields 4.6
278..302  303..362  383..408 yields 6.2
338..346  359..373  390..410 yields 1.0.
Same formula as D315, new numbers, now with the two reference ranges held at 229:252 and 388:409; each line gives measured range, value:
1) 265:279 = 0.01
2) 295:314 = 0.11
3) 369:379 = 0.01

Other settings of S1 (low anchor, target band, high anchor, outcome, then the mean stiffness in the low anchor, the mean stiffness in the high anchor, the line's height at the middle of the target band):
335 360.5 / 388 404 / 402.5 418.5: -0.01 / 7.2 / 6.64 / 6.77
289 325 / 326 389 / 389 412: -0.10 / 5.45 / 6.76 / 6.16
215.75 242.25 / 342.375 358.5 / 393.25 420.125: -0.10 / 6.86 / 6.64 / 6.71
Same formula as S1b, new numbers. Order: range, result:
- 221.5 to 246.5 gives 6.97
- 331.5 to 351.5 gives 7.04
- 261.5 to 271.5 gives 6.69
